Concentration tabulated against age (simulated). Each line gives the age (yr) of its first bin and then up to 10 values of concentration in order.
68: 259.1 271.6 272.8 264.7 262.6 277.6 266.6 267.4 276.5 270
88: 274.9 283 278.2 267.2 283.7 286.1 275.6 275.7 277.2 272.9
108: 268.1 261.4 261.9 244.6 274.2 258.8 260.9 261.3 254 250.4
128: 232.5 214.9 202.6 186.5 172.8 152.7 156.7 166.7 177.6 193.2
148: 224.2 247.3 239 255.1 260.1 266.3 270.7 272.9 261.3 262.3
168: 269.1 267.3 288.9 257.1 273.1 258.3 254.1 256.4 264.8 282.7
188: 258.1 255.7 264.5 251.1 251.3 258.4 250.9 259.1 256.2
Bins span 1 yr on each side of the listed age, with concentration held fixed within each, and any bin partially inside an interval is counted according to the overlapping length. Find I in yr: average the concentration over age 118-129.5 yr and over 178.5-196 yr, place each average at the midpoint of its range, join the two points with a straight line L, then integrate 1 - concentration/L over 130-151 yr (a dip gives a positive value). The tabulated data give 5.31 yr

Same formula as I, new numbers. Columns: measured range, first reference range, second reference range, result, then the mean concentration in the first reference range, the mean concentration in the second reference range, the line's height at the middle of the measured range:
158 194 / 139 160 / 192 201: -3.89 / 221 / 254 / 240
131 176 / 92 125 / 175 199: 5.65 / 268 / 261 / 264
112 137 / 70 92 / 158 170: 3.15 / 272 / 267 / 269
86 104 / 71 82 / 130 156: -2.01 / 269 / 201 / 250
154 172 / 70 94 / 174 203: -0.29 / 272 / 260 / 263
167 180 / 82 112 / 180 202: -0.29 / 274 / 259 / 262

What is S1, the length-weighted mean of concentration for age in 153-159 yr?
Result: 261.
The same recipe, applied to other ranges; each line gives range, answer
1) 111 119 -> 260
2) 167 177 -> 271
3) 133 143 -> 167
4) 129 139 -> 186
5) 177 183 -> 256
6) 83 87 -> 273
